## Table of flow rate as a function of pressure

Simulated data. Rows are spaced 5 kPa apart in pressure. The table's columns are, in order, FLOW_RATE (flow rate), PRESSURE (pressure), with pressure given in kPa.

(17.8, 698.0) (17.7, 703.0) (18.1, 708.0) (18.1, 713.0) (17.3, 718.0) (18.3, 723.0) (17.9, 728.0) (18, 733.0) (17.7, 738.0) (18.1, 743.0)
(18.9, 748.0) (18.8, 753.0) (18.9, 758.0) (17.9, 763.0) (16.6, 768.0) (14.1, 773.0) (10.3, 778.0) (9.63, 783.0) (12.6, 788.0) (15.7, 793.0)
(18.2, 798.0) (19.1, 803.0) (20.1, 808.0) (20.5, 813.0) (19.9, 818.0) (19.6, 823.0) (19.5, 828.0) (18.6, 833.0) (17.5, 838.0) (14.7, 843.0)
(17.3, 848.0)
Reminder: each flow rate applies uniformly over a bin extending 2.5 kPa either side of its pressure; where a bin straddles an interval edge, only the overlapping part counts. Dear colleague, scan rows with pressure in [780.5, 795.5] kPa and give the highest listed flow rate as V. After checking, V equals 15.7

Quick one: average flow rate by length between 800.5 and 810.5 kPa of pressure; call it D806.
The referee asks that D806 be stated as 19.6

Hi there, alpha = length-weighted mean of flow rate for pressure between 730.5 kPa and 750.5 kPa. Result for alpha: 18.2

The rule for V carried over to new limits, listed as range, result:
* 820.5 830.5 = 19.6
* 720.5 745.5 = 18.3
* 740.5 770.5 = 18.9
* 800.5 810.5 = 20.1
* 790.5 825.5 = 20.5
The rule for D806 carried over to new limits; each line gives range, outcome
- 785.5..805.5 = 16.4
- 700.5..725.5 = 17.9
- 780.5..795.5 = 12.6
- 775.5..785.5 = 9.96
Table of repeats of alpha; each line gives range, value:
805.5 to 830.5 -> 19.9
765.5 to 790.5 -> 12.6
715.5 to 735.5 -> 17.9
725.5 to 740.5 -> 17.9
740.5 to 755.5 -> 18.6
